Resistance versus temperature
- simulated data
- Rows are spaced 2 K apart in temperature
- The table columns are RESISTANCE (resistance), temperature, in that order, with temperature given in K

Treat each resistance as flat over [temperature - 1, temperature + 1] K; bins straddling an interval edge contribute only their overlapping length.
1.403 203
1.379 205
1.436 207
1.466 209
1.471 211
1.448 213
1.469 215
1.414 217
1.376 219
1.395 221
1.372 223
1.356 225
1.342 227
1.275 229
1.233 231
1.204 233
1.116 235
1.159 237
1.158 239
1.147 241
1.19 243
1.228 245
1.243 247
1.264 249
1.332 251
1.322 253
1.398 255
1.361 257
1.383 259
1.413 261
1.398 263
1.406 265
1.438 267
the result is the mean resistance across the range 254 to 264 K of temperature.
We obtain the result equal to 1.39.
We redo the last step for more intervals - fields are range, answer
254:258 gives 1.38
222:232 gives 1.32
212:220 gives 1.43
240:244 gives 1.17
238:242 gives 1.15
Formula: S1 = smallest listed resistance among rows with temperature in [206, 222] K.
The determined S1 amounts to 1.376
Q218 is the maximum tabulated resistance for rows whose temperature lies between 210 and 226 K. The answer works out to 1.471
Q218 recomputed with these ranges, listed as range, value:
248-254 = 1.332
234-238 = 1.159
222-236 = 1.372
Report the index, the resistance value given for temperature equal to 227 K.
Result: 1.342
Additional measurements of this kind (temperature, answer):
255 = 1.398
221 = 1.395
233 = 1.204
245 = 1.228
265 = 1.406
